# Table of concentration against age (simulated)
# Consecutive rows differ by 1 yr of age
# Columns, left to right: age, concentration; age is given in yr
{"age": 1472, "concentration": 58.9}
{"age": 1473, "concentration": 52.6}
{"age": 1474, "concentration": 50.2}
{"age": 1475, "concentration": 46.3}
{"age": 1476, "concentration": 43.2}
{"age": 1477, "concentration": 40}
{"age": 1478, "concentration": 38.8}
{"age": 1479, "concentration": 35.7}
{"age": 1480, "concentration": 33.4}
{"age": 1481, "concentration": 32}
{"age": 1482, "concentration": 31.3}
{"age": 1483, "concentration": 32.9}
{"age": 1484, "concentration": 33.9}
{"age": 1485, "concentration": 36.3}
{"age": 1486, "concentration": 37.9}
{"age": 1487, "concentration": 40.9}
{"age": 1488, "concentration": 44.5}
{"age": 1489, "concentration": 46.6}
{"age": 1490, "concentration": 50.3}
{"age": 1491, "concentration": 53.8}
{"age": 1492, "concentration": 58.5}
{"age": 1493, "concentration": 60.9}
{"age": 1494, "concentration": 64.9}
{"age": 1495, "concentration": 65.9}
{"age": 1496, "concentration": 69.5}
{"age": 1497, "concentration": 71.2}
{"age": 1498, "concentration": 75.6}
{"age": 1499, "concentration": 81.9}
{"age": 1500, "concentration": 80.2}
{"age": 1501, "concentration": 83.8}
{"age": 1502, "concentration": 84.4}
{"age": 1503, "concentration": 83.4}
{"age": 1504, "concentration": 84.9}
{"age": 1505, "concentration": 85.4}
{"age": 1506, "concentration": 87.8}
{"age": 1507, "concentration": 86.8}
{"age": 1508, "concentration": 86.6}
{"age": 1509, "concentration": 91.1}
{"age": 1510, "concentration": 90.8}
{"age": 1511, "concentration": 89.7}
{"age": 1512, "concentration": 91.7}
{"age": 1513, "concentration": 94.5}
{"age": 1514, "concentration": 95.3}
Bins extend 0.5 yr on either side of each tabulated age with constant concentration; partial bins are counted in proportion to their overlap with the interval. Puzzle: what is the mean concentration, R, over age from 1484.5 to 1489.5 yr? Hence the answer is 41.2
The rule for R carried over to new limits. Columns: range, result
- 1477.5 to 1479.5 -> 37.2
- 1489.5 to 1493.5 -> 55.9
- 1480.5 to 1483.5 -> 32.1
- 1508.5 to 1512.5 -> 90.8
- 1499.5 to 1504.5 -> 83.3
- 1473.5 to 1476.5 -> 46.6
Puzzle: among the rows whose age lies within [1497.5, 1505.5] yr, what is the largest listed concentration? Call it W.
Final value 85.4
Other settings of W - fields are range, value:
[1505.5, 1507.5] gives 87.8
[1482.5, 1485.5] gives 36.3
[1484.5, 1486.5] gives 37.9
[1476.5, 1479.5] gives 40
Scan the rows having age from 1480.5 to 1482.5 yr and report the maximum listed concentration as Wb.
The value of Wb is 32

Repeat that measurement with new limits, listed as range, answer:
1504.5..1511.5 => 91.1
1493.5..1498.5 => 75.6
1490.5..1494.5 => 64.9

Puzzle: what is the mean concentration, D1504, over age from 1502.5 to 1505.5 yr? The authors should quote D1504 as 84.6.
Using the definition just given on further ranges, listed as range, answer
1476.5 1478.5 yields 39.4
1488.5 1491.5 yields 50.2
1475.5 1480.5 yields 38.2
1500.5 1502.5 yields 84.1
